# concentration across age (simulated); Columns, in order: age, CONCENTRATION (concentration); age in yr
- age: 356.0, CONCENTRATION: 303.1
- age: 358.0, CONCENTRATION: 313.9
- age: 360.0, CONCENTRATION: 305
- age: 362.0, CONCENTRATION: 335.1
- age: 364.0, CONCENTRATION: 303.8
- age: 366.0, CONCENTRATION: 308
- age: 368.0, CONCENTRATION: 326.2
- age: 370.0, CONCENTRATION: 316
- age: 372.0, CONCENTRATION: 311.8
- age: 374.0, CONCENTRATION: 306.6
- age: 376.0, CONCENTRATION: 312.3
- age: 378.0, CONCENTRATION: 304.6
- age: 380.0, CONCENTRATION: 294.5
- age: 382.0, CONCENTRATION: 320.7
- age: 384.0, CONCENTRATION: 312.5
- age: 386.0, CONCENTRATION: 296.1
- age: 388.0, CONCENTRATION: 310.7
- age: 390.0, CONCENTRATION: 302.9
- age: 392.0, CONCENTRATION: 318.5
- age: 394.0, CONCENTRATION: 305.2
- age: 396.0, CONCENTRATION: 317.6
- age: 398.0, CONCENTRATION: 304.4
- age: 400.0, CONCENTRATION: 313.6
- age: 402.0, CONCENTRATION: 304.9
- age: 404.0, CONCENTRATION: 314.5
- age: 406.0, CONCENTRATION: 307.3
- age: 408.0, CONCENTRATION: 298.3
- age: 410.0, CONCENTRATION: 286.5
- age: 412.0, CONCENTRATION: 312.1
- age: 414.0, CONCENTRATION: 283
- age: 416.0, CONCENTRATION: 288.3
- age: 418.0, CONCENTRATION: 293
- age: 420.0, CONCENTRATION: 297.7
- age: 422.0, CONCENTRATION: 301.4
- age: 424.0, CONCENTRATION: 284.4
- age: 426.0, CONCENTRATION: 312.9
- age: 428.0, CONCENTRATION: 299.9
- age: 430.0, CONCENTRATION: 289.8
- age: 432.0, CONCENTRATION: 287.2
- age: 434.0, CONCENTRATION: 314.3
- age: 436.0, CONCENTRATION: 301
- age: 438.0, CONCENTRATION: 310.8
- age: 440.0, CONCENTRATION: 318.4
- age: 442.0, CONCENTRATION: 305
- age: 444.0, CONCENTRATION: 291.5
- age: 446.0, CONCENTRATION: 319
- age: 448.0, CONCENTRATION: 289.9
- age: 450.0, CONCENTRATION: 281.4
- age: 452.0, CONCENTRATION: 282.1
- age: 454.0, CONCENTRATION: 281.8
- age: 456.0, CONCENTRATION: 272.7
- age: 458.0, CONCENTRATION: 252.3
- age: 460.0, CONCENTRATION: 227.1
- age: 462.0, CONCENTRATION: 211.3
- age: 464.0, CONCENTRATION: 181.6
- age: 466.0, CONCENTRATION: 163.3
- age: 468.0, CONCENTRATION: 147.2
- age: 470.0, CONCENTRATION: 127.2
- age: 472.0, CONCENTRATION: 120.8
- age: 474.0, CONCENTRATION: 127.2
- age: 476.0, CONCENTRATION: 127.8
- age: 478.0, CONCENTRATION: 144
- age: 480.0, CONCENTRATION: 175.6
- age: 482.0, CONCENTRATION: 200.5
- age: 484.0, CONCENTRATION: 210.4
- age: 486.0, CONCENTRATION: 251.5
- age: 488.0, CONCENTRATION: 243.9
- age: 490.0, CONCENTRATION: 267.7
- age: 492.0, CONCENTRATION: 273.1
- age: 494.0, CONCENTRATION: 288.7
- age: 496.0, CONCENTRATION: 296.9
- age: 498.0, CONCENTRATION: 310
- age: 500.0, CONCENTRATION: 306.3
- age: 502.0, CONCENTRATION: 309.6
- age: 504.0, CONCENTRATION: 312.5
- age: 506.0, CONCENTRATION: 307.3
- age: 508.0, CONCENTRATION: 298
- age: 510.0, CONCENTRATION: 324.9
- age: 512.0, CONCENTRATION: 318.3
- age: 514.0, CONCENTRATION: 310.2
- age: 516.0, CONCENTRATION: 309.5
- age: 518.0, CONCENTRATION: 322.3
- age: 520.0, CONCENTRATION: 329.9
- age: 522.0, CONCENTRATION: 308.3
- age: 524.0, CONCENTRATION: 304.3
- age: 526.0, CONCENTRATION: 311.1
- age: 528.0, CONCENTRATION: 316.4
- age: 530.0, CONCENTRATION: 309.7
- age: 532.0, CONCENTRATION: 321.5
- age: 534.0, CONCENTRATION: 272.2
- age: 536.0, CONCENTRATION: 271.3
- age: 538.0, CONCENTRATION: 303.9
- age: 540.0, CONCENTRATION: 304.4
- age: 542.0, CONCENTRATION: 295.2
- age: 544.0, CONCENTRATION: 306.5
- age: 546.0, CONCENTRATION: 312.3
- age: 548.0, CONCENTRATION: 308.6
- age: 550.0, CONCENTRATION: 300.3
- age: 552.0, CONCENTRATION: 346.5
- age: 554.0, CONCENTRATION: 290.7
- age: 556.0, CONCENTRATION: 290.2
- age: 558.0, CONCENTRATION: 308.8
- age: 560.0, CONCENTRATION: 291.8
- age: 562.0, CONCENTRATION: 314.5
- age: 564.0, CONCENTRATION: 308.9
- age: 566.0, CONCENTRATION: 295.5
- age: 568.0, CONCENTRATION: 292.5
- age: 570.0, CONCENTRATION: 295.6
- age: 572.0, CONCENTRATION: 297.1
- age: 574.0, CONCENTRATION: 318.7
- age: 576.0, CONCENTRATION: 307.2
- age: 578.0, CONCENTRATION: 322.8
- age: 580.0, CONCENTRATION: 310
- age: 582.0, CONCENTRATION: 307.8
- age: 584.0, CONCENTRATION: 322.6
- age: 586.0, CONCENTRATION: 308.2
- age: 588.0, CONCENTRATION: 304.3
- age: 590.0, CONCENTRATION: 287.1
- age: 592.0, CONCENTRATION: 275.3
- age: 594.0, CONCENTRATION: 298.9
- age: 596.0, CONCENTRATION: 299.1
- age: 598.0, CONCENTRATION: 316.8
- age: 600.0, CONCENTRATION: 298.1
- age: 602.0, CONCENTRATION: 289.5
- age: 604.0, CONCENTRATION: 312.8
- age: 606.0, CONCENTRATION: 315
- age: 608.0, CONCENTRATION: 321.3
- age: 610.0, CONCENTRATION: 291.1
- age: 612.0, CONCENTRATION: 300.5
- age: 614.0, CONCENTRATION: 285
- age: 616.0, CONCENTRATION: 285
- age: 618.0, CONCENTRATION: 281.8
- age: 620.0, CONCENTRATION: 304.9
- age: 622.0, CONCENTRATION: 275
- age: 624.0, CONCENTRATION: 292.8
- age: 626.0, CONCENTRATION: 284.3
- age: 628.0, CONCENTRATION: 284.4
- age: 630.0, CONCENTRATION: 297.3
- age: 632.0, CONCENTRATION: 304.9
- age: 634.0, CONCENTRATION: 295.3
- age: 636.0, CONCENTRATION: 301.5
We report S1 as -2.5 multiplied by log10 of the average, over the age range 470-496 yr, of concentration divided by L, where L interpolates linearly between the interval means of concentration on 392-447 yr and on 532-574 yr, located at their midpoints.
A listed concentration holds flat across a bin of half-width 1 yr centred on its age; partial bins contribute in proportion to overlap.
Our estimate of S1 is 0.429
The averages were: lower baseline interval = 303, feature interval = 203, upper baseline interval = 301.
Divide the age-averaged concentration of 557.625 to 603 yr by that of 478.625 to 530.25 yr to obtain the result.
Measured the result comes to 1.05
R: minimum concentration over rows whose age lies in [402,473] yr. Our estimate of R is 120.8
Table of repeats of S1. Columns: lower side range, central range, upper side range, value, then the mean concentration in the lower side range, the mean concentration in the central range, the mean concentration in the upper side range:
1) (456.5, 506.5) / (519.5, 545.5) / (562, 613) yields -0.162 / 223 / 304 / 304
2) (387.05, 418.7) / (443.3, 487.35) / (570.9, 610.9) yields 0.389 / 304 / 213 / 305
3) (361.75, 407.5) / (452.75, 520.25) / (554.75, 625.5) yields 0.240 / 310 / 245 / 301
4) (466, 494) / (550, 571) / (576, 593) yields -0.095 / 189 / 303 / 305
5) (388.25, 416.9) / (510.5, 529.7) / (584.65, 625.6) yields -0.051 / 304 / 315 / 297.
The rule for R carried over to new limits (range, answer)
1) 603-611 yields 291.1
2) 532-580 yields 271.3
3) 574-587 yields 307.2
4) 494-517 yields 288.7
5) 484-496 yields 210.4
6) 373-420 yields 283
